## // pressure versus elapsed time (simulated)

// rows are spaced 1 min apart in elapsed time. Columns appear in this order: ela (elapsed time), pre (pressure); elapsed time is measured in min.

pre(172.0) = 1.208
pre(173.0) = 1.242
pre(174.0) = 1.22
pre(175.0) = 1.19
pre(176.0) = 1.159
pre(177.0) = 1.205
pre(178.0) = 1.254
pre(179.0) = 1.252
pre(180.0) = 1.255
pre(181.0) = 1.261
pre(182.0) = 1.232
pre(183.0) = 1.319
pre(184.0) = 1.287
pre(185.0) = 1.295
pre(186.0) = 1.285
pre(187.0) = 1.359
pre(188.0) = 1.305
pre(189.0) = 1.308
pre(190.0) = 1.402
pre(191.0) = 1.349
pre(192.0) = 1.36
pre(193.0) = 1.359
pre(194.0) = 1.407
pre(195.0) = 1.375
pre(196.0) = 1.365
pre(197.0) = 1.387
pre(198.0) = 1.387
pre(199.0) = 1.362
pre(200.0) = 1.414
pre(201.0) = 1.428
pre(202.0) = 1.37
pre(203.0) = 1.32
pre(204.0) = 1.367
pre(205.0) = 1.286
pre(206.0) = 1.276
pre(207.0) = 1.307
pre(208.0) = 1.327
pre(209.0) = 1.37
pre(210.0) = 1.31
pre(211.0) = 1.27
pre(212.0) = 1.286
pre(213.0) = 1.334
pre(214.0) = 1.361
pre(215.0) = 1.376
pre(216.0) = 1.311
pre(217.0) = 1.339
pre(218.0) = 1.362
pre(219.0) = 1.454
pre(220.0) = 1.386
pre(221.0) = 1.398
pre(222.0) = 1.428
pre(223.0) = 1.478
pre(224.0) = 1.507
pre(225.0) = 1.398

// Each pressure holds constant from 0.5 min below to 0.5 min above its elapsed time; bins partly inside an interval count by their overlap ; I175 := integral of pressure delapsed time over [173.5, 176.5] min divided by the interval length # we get 1.19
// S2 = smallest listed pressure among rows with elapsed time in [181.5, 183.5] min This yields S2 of 1.232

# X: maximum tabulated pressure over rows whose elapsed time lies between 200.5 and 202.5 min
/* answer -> 1.428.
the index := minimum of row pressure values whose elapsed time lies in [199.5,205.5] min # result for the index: 1.286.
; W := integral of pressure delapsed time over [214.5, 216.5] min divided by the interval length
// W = 1.34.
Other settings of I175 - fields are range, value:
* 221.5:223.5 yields 1.45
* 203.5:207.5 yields 1.31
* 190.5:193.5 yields 1.36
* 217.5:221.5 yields 1.4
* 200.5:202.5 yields 1.4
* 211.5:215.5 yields 1.34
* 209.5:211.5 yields 1.29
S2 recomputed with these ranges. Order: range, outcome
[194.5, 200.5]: 1.362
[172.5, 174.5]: 1.22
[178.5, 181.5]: 1.252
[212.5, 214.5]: 1.334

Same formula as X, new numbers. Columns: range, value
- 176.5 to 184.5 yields 1.319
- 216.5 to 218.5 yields 1.362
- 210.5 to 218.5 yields 1.376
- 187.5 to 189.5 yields 1.308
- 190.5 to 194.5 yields 1.407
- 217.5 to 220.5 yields 1.454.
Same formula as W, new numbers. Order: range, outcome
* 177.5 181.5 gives 1.26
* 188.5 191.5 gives 1.35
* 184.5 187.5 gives 1.31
